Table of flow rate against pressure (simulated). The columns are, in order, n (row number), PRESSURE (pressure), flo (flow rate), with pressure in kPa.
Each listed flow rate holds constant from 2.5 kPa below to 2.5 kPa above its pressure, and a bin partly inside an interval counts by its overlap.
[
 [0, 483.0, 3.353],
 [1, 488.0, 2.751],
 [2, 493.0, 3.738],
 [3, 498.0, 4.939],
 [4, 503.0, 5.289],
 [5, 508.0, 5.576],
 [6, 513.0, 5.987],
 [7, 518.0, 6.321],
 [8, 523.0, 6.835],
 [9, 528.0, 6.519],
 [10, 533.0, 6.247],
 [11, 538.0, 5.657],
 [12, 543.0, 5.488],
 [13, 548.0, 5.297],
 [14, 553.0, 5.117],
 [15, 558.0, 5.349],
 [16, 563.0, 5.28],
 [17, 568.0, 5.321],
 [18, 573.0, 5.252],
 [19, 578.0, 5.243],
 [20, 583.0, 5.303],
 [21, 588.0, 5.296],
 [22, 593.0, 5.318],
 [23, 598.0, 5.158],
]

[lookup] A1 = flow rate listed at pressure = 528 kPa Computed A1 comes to 6.519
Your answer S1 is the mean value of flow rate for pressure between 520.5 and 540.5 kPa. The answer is 6.31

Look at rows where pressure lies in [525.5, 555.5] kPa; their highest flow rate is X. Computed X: 6.519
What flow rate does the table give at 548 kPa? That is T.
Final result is 5.297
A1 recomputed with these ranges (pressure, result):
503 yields 5.289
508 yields 5.576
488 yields 2.751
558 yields 5.349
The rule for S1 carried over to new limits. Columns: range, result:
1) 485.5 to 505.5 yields 4.18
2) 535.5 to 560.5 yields 5.38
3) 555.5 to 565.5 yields 5.31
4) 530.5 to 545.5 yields 5.8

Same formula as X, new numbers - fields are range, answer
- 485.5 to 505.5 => 5.289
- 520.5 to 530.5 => 6.835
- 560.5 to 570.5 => 5.321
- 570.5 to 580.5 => 5.252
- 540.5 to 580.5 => 5.488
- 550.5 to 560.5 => 5.349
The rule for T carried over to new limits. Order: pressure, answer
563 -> 5.28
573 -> 5.252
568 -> 5.321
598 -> 5.158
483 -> 3.353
